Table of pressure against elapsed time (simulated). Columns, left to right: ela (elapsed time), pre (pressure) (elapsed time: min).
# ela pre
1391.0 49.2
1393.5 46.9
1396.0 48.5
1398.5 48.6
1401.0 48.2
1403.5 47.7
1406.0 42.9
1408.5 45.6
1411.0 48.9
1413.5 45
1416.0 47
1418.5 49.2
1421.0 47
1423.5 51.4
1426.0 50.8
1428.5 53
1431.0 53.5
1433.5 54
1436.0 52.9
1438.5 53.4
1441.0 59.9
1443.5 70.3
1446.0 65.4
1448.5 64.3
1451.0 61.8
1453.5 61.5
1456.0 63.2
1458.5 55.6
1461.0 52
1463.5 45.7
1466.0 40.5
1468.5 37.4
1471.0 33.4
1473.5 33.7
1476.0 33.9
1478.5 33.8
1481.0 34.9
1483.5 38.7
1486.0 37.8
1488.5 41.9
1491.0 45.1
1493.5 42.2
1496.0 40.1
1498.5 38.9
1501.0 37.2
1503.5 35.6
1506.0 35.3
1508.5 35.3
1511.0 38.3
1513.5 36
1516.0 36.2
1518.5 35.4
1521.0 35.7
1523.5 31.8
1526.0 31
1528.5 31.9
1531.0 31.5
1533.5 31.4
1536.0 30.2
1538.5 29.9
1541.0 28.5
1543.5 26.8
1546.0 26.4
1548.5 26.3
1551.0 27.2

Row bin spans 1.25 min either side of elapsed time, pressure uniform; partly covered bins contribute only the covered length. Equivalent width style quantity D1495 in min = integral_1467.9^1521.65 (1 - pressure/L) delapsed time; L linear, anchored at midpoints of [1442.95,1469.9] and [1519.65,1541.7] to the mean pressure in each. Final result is 6.8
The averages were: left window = 55.7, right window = 31.4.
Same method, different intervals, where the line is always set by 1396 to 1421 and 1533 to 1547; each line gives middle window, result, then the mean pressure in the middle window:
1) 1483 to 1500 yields -2.5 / 40.7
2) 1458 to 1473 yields -1.4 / 43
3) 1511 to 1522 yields -1.4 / 36.1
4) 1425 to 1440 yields -3.2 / 53.1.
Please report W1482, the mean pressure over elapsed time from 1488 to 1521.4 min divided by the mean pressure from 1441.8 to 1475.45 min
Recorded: 0.73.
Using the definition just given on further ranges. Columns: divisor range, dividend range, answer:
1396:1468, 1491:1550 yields 0.64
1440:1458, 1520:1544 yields 0.49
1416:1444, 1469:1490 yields 0.68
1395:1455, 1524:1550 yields 0.56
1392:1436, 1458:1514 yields 0.80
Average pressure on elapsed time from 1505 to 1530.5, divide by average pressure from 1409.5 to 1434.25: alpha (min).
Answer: 0.69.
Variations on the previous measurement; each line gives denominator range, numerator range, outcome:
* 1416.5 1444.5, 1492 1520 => 0.69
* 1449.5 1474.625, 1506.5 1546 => 0.67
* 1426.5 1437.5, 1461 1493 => 0.73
